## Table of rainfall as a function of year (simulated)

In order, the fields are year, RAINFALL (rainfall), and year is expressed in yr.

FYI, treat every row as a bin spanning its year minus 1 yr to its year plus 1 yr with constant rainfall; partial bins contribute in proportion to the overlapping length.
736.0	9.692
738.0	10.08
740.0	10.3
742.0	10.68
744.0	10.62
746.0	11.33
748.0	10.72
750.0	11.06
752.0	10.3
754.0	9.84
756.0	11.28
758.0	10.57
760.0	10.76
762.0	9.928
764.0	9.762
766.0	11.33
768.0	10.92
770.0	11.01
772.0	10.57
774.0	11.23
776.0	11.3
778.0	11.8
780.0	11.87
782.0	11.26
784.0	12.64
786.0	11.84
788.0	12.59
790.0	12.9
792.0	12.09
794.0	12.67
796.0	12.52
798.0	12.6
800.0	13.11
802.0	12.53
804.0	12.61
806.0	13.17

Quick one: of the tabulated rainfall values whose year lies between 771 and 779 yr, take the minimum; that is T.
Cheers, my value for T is 10.57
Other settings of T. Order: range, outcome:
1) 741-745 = 10.62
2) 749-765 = 9.762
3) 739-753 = 10.3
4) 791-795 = 12.09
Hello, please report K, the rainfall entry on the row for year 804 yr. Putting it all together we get 12.61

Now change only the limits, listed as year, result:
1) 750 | 11.06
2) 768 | 10.92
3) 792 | 12.09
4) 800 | 13.11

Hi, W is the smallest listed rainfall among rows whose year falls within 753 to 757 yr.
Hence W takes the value 9.84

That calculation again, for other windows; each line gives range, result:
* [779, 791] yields 11.26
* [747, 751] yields 10.72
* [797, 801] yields 12.6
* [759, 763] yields 9.928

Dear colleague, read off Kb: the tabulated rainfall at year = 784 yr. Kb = 12.64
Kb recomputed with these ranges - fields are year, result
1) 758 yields 10.57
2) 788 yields 12.59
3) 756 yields 11.28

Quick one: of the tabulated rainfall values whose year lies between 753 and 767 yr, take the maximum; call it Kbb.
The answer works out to 11.33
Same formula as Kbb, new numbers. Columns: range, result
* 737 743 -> 10.68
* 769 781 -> 11.87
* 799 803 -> 13.11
